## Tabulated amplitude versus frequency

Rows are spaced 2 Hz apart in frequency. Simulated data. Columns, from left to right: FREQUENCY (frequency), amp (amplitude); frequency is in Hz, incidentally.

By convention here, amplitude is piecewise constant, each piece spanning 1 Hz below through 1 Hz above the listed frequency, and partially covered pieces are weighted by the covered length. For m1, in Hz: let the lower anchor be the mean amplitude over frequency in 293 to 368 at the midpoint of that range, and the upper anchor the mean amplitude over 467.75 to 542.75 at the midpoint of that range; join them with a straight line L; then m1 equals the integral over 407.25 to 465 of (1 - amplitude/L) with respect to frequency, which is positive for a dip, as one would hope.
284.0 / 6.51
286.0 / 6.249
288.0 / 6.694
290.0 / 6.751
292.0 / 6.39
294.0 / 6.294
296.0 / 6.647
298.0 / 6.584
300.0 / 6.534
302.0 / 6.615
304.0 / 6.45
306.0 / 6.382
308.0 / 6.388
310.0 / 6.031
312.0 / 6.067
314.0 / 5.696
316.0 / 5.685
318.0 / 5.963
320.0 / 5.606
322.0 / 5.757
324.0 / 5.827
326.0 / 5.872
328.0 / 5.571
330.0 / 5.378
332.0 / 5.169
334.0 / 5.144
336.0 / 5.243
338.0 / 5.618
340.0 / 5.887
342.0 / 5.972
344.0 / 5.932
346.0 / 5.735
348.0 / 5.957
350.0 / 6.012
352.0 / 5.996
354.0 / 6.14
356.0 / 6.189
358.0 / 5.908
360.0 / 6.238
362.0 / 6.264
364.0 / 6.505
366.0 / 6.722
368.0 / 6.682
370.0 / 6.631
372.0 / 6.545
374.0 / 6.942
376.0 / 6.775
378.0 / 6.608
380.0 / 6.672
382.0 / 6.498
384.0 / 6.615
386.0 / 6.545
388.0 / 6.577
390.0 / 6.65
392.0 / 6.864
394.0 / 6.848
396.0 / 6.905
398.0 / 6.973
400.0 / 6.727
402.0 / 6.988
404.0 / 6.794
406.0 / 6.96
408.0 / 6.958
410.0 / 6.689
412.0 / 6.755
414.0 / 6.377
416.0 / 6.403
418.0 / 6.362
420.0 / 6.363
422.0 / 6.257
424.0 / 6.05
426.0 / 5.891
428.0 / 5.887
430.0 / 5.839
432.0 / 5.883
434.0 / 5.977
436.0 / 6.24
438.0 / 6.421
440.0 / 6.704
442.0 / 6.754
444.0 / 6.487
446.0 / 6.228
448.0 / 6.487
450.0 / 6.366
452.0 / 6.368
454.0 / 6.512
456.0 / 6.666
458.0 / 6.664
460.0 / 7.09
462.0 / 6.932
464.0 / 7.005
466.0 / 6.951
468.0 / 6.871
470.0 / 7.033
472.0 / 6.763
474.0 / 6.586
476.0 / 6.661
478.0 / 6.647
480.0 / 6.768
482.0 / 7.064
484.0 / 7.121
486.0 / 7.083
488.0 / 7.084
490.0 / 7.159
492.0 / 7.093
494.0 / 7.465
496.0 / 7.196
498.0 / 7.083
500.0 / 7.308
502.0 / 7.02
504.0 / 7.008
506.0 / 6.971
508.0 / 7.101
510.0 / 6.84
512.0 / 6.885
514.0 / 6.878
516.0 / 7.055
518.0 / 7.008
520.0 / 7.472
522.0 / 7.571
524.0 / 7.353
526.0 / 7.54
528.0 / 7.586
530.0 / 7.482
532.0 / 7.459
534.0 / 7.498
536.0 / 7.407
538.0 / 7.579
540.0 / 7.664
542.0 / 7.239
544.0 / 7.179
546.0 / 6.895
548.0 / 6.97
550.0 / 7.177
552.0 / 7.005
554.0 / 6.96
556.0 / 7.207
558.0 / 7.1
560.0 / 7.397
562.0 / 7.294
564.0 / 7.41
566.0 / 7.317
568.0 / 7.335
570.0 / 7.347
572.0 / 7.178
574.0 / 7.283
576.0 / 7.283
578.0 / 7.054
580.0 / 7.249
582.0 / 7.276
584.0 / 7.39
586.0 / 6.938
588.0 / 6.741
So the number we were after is 2.3 Hz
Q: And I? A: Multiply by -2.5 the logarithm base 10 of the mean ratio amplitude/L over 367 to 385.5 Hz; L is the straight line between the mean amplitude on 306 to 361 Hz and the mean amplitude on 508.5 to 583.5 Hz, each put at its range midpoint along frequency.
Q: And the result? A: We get -0.093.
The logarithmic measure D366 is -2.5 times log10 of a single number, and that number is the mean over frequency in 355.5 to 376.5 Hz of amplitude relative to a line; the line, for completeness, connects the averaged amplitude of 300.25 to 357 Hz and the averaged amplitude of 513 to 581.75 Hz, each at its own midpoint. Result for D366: -0.065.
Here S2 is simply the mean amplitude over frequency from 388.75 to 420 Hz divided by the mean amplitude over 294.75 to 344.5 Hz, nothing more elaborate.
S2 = 1.14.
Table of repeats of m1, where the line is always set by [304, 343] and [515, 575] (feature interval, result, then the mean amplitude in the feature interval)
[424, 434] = 0.9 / 5.9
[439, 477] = 0.0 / 6.69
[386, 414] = -2.2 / 6.8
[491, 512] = -0.3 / 7.1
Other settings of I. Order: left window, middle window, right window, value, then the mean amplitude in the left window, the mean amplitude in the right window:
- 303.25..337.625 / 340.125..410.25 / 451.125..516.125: -0.058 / 5.77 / 6.94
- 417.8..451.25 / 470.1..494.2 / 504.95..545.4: -0.024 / 6.24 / 7.28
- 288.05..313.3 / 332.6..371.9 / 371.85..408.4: 0.100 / 6.43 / 6.76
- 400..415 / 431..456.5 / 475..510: 0.083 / 6.78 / 7.04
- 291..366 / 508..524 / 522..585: -0.005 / 6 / 7.3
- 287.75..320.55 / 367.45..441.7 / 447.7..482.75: 0.005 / 6.28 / 6.75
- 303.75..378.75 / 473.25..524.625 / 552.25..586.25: -0.030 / 6.03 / 7.24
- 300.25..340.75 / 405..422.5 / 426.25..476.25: -0.043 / 5.83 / 6.52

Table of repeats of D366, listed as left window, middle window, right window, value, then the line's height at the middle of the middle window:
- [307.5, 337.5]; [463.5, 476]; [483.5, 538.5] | 0.01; 6.89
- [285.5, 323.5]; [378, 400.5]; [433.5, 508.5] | -0.03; 6.54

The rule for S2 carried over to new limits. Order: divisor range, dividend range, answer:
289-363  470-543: 1.19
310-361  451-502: 1.20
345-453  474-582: 1.11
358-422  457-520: 1.05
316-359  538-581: 1.26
